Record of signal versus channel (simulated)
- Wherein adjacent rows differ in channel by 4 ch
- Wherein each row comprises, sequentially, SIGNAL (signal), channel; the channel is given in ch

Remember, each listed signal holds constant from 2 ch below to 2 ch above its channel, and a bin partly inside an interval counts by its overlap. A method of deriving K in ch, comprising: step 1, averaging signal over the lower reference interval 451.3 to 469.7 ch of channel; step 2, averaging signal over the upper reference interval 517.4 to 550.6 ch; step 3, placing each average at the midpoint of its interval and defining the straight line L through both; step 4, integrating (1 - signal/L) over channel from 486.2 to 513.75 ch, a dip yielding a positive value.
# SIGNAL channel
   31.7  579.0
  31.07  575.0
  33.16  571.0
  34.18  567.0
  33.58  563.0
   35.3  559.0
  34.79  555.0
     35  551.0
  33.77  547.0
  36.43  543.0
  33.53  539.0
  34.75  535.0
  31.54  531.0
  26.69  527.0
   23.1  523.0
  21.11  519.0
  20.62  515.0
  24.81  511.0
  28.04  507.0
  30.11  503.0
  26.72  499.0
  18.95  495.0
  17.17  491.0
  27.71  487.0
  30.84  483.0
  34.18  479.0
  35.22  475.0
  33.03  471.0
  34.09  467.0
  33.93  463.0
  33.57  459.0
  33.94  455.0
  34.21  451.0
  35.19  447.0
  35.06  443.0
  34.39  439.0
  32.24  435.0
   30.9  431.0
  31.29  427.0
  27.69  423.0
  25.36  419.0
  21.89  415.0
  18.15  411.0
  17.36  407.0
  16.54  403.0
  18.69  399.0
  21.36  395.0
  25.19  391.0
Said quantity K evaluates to 6.4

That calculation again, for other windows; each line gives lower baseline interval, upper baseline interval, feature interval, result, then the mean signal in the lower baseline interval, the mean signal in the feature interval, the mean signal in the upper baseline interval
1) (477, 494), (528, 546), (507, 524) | 4.3 ch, 27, 23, 33.6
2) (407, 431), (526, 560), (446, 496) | -4.9 ch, 24.8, 31.1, 33.7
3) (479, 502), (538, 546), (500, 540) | 4.7 ch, 25.4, 27.3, 35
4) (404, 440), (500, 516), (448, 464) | -4.8 ch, 26.1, 34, 26.3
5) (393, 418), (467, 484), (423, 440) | -4.8 ch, 19.3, 31.5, 33.6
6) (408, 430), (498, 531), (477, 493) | -1.4 ch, 24.8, 27.5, 25.5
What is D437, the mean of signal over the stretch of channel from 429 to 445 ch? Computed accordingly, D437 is 33.1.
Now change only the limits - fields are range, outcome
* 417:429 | 28.1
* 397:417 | 18.5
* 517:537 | 27.4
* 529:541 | 33.3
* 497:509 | 28.3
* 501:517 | 25.9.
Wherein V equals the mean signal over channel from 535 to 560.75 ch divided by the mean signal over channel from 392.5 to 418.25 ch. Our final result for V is 1.79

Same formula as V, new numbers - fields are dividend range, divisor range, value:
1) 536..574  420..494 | 1.08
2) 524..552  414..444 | 1.09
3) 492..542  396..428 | 1.22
